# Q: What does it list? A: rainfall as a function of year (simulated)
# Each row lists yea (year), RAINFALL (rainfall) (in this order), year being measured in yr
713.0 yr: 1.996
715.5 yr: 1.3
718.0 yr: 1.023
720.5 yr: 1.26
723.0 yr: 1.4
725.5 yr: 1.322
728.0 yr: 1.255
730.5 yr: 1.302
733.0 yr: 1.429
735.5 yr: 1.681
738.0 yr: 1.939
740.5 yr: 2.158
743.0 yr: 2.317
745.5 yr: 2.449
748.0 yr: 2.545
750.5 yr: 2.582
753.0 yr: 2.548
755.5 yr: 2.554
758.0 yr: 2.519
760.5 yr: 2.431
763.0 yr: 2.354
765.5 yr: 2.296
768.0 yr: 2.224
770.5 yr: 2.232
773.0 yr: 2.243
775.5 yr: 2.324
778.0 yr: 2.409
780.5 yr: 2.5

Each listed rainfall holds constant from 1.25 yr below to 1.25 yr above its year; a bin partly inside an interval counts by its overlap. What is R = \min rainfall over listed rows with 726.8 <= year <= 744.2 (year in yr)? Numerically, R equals 1.255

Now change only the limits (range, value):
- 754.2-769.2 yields 2.224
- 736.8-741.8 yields 1.939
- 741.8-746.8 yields 2.317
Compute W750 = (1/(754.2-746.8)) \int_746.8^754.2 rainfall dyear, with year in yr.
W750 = 2.56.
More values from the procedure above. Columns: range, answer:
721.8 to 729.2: 1.33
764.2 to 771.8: 2.25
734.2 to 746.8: 2.11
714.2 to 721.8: 1.2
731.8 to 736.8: 1.56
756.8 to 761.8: 2.47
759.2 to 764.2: 2.39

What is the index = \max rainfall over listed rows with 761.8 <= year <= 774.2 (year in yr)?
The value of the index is 2.354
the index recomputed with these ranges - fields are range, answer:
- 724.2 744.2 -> 2.317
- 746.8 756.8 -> 2.582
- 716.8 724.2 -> 1.4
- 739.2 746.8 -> 2.449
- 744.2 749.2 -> 2.545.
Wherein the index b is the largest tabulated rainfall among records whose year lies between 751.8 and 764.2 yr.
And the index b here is 2.554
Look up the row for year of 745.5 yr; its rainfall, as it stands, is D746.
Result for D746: 2.449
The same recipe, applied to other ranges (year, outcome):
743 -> 2.317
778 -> 2.409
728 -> 1.255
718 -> 1.023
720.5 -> 1.26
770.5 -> 2.232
